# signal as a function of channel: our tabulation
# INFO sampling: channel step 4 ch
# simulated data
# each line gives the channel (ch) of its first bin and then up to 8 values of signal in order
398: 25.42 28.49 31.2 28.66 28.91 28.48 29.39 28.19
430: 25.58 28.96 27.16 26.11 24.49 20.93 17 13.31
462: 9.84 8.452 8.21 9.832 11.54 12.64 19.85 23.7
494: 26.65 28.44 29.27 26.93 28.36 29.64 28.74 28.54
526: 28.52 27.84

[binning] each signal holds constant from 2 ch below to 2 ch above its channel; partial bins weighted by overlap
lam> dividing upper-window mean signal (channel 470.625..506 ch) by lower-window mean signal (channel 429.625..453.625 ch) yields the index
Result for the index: 0.8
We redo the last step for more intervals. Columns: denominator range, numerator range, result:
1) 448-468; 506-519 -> 2.06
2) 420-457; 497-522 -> 1.14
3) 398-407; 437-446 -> 0.91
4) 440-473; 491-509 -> 1.74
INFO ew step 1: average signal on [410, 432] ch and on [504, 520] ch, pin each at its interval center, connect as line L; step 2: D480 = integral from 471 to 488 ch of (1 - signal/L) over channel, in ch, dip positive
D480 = 9.1 ch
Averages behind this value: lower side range 28.2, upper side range 28.4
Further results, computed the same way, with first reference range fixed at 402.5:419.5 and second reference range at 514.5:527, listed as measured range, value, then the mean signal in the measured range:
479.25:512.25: 5.3 ch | 24.2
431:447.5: 1.4 ch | 26.7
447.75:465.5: 8.7 ch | 14.8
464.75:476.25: 8.0 ch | 8.91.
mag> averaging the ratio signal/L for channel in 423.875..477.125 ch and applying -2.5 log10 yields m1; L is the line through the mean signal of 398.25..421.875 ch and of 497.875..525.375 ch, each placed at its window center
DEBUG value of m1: 0.45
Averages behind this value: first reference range 28.9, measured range 18.9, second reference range 28.6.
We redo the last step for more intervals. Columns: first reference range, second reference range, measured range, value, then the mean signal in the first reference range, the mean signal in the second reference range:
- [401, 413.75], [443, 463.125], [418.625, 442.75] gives -0.180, 29.5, 17.9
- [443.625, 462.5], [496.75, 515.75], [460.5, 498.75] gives 0.467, 17.9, 28.5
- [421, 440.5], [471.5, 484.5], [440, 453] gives -0.045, 27.7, 11.5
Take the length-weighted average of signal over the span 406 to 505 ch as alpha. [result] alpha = 21.7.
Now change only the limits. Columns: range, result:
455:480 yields 10.5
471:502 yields 19.3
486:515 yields 27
